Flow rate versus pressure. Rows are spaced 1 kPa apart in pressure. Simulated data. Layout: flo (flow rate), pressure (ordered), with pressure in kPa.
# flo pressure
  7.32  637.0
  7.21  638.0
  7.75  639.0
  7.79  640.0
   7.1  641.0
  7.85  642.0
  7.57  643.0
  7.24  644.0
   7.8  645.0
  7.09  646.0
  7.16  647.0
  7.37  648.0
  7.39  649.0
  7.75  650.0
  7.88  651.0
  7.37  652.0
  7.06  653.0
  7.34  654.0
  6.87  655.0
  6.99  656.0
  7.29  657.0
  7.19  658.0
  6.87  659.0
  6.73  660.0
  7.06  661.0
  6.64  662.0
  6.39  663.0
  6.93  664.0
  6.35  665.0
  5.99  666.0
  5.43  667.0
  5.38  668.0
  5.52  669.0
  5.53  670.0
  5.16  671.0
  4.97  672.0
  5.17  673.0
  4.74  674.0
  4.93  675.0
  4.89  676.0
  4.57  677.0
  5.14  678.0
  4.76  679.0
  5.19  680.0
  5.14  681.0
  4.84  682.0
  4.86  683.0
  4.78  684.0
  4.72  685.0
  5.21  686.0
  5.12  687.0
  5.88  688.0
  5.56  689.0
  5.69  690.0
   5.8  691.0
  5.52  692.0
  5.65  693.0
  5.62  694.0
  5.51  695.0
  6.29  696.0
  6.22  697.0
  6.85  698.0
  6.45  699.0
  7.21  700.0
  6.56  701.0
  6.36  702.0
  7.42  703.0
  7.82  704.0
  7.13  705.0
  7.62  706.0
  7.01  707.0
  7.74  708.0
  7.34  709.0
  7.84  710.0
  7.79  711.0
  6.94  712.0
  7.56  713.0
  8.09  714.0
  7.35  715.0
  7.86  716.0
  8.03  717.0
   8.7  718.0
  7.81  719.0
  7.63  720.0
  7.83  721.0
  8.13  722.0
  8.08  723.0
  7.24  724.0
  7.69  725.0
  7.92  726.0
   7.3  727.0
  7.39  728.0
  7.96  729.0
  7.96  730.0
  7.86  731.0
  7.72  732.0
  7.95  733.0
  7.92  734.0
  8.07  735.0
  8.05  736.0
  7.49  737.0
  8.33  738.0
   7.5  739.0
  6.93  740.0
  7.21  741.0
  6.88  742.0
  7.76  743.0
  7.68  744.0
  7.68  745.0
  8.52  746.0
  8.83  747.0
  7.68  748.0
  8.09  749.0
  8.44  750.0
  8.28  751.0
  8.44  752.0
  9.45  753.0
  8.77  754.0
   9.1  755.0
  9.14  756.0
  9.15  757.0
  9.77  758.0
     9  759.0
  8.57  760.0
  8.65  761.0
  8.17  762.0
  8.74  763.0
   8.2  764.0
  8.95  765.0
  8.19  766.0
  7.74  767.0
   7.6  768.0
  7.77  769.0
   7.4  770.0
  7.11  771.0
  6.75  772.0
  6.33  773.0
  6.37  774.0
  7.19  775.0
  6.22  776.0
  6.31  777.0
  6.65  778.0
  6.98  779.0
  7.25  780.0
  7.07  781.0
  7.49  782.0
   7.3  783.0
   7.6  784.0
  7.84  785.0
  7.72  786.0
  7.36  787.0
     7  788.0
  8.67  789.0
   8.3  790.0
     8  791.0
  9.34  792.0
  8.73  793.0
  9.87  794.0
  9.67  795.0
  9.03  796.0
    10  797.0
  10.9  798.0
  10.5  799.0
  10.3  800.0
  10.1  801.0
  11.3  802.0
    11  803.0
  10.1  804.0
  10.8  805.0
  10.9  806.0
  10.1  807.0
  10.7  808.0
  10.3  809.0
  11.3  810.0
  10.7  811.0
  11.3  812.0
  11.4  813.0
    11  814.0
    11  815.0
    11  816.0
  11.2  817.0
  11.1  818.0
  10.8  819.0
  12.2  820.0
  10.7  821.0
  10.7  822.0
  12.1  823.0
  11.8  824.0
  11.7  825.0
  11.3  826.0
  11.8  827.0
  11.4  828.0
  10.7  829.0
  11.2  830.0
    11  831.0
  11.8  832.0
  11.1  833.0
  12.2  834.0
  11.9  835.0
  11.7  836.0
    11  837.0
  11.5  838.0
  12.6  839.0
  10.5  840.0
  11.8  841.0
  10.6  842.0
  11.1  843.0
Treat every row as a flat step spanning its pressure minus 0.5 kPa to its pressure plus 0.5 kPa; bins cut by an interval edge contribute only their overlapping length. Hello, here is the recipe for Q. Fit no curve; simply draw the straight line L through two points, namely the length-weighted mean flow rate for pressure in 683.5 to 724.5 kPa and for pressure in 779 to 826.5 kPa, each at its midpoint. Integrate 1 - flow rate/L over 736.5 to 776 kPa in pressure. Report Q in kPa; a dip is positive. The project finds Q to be 1.9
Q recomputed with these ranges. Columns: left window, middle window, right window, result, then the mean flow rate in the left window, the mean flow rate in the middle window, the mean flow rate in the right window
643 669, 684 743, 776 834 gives 7.20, 6.93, 7.11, 9.91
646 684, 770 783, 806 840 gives 3.87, 6.13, 6.85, 11.3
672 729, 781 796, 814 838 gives 2.61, 6.51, 8.2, 11.4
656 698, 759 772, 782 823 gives 0.90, 5.67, 8.07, 9.94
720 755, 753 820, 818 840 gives 5.88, 7.93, 8.98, 11.5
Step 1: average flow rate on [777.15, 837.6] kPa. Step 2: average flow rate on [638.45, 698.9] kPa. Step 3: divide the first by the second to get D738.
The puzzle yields 1.6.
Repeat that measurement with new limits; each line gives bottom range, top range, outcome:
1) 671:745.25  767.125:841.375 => 1.44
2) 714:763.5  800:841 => 1.38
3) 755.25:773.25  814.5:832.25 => 1.37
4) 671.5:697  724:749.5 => 1.48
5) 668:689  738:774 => 1.60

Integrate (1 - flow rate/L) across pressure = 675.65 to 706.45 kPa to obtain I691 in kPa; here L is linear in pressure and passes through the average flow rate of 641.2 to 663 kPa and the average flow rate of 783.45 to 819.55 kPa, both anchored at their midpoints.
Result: 8.27 kPa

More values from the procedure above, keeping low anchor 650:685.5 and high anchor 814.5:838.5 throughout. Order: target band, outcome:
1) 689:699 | 1.3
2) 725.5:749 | 1.5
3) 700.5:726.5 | -0.3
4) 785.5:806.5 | 1.7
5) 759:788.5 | 6.3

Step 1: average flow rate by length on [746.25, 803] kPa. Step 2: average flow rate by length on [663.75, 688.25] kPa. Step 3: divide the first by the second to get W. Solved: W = 1.60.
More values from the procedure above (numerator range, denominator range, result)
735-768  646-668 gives 1.20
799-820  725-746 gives 1.41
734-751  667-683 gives 1.55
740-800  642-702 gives 1.33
